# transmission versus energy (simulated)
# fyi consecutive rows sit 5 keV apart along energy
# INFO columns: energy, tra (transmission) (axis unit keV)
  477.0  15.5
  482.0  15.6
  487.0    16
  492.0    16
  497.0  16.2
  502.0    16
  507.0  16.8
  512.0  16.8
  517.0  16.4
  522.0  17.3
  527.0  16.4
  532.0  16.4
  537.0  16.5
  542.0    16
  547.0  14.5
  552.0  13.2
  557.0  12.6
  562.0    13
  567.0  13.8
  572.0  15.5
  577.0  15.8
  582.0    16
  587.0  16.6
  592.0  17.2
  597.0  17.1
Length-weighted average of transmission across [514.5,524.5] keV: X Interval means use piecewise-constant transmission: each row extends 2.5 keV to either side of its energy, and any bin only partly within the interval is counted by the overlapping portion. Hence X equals 16.9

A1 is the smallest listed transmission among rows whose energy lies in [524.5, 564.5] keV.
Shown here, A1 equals 12.6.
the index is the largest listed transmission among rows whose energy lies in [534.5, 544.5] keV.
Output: 16.5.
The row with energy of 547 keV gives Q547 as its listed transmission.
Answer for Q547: 14.5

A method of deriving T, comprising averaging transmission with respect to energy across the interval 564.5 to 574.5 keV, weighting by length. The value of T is 14.7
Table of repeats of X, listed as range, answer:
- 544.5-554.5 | 13.8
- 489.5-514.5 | 16.4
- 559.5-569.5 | 13.4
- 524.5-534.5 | 16.4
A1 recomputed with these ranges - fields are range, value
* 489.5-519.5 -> 16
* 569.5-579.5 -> 15.5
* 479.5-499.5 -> 15.6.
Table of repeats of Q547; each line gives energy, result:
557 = 12.6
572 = 15.5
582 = 16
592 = 17.2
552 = 13.2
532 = 16.4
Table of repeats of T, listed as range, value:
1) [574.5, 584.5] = 15.9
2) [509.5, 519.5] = 16.6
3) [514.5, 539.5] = 16.6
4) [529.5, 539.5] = 16.4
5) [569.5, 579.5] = 15.7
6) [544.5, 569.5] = 13.4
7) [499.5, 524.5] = 16.7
